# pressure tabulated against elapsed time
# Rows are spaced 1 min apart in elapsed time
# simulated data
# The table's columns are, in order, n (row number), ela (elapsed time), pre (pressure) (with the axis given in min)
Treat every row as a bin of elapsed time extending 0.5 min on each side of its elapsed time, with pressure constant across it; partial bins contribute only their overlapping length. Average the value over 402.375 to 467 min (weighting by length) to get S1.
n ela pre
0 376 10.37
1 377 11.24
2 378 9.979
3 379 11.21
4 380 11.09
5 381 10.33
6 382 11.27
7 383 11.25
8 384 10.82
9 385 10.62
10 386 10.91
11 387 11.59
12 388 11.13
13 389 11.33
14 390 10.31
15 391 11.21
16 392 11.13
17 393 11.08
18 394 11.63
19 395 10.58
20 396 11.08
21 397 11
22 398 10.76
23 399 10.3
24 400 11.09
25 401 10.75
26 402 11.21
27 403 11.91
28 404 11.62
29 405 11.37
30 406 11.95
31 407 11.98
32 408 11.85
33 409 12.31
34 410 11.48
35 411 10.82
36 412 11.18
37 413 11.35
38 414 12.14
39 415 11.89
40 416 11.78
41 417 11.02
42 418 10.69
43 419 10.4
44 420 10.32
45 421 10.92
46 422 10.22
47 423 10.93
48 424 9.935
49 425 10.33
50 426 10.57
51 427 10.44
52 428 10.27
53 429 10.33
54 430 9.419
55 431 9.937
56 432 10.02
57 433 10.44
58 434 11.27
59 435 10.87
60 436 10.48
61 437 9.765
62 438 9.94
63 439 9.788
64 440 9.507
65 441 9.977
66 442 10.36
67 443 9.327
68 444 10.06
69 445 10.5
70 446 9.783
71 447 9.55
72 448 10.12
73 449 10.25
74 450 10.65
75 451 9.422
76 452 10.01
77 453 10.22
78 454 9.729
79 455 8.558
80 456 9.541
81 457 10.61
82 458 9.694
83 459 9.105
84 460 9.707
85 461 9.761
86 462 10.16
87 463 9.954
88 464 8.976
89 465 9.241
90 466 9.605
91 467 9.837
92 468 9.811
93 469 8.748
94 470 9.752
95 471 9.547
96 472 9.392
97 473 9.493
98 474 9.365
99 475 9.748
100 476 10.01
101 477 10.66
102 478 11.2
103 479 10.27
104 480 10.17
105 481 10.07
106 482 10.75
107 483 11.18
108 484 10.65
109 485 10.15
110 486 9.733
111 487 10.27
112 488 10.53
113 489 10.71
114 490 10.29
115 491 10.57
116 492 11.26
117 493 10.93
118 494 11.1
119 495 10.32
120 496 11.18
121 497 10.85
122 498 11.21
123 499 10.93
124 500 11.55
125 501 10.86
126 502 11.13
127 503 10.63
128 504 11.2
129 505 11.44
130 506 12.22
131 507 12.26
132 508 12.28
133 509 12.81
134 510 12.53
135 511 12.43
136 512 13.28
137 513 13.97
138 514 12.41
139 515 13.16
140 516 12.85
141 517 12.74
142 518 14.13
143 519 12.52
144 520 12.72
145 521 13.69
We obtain 10.4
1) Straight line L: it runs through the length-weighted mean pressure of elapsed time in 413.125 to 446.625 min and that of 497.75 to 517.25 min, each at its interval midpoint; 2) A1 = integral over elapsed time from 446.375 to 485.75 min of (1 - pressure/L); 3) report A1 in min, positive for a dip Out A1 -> 4.6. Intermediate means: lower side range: 10.4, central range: 9.89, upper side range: 12.1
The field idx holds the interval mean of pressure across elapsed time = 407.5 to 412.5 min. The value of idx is 11.5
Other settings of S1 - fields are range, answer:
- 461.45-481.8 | 9.81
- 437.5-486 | 9.89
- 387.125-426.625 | 11.1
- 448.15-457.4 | 9.89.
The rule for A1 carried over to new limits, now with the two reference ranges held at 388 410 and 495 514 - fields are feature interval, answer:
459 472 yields 2.3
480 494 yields 1.4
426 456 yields 3.8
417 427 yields 0.8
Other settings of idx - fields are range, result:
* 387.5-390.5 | 10.9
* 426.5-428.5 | 10.4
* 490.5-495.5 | 10.8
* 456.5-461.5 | 9.78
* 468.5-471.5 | 9.35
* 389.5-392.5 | 10.9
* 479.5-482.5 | 10.3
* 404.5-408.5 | 11.8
